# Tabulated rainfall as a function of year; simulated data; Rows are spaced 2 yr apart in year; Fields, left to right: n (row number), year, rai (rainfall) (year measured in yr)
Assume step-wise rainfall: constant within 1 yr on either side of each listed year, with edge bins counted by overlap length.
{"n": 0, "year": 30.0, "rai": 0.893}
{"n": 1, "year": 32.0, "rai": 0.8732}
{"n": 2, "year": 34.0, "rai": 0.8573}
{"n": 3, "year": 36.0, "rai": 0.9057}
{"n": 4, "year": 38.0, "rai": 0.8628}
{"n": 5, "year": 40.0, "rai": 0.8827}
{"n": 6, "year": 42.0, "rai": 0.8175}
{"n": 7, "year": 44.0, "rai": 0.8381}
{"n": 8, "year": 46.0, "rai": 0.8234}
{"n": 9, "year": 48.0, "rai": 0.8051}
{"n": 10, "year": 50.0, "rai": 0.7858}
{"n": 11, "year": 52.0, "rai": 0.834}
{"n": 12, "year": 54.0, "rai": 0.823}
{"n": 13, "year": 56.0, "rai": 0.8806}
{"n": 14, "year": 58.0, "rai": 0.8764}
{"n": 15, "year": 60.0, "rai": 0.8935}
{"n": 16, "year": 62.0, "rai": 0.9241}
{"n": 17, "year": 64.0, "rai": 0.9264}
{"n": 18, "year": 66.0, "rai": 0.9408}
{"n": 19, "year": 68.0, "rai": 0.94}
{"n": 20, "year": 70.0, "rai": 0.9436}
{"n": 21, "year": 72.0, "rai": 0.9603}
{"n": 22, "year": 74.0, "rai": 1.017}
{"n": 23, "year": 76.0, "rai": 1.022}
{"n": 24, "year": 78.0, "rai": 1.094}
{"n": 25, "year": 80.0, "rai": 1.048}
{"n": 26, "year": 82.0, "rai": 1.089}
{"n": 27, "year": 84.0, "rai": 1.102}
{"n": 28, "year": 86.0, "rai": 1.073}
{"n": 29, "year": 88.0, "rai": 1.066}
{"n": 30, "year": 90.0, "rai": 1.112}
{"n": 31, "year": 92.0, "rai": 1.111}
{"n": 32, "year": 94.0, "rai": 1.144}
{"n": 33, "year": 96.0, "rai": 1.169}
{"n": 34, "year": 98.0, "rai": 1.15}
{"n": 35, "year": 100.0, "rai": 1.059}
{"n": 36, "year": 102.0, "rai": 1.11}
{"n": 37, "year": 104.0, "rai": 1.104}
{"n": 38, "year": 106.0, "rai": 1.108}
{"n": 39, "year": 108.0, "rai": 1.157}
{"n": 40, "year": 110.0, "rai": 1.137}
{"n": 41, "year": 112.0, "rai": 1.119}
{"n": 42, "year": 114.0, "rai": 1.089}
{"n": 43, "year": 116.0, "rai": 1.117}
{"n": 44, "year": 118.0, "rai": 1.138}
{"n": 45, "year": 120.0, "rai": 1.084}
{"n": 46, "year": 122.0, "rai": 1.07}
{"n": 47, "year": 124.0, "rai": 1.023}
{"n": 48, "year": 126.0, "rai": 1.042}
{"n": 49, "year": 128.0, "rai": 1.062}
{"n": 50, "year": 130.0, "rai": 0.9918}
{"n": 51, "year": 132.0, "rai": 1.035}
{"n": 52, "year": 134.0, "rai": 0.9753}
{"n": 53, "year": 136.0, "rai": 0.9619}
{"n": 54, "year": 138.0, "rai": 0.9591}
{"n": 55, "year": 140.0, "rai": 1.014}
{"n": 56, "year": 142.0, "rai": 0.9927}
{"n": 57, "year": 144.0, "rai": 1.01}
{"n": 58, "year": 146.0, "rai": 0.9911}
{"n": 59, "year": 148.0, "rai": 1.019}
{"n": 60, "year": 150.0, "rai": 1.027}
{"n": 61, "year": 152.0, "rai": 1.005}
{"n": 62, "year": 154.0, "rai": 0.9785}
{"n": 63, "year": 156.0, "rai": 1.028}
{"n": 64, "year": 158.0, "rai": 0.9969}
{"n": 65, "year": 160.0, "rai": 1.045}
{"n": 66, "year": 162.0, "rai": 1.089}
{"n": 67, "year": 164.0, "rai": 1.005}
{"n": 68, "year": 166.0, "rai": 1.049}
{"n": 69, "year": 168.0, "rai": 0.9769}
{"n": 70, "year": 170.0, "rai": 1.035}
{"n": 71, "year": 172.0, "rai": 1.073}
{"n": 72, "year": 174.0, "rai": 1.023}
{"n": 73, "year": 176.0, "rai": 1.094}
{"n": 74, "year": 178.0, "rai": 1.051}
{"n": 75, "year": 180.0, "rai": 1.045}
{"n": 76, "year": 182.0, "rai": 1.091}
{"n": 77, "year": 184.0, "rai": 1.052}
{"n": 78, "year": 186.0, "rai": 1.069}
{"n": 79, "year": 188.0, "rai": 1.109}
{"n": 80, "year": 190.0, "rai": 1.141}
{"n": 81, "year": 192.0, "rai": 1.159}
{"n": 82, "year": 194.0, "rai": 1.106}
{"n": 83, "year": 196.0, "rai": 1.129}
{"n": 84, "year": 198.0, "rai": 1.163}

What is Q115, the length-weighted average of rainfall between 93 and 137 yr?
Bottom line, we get 1.08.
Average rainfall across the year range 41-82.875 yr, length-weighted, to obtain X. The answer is 0.918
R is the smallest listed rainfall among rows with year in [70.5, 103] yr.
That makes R 0.9603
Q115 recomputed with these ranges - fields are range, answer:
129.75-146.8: 0.992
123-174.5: 1.02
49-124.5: 1.03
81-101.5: 1.11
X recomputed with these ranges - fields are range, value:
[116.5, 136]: 1.04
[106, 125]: 1.1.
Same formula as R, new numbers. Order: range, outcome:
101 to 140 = 0.9591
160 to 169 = 0.9769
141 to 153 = 0.9911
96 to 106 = 1.059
